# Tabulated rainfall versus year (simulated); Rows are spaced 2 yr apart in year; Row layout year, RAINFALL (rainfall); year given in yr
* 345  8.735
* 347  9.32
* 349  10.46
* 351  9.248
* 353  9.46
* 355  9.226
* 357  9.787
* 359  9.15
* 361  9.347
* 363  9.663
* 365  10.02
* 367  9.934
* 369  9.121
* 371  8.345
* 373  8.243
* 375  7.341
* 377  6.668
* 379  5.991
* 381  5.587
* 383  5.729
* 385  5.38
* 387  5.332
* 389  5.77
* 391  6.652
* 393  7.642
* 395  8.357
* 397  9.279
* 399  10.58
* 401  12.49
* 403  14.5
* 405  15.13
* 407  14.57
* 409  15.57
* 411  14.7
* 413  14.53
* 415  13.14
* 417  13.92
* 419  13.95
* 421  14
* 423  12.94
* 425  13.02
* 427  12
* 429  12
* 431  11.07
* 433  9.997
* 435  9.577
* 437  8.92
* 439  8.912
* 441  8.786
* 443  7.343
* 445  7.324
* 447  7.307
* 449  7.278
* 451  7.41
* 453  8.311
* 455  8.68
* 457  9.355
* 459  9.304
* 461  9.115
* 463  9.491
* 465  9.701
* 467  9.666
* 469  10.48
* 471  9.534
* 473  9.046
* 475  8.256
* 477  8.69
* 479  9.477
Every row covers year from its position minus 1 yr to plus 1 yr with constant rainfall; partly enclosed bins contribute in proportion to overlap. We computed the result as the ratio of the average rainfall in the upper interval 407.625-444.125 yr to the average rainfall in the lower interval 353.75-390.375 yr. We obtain 1.5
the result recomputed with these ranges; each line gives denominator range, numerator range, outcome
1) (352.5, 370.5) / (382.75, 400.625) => 0.78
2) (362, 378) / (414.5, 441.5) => 1.34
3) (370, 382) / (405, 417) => 2.06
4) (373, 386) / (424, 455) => 1.48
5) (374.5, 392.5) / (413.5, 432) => 2.14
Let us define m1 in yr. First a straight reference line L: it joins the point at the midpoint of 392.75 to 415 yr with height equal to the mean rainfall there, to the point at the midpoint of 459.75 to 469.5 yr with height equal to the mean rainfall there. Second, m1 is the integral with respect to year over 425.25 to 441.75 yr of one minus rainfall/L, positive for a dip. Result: 1.3 yr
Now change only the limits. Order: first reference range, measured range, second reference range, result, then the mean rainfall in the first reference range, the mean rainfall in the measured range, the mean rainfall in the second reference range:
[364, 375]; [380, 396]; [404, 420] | 7.15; 8.97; 6.31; 14.4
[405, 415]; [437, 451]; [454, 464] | 3.88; 14.7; 7.87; 9.19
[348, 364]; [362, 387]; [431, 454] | 4.68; 9.54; 7.58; 8.41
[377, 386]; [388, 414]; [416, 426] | -4.43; 5.78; 11.5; 13.6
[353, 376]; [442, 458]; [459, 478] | 2.44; 9.12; 7.88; 9.33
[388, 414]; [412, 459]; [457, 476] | 0.34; 11.5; 10.4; 9.4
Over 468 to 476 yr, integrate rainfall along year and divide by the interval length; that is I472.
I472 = 9.33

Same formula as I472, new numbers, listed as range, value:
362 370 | 9.68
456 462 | 9.26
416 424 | 13.7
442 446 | 7.33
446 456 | 7.8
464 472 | 9.85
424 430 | 12.3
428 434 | 11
